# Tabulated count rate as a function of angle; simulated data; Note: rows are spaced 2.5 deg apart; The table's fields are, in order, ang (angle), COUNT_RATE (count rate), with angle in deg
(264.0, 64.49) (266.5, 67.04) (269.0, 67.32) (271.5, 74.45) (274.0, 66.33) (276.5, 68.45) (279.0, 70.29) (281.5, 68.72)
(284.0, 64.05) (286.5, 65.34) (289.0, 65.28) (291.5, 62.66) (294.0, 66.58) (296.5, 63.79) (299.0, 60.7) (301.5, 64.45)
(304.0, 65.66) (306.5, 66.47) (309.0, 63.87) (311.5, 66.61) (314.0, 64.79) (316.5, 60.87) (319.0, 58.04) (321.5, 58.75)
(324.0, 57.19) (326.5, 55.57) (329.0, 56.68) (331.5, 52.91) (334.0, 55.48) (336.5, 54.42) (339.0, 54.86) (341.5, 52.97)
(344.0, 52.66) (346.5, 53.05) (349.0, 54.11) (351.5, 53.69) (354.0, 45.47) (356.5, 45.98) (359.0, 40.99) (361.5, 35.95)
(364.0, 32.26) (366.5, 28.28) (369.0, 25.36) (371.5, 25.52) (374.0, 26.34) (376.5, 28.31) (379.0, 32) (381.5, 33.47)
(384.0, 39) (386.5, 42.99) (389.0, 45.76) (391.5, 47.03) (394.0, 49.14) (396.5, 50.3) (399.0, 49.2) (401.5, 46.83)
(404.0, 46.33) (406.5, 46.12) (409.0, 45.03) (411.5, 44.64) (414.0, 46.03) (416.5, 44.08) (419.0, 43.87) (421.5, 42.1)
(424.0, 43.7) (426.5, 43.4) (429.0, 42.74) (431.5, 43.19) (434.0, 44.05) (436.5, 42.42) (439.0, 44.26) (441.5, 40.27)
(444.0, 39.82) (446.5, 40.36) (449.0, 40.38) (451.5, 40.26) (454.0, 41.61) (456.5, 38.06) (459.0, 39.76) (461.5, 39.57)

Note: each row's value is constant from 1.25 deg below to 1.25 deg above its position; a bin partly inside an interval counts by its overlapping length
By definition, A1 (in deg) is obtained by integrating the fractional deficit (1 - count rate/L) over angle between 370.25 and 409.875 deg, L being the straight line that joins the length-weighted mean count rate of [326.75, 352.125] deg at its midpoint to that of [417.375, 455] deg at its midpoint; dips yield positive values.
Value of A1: 5.7 deg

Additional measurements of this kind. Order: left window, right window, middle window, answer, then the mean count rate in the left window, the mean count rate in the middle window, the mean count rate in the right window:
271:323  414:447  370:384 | 5.9 deg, 64.9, 29.9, 42.8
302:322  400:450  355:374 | 7.4 deg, 63.3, 33.2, 43.5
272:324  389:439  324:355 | 2.1 deg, 64.5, 53.7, 45.3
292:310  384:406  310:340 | 0.9 deg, 64.4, 58.1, 46.7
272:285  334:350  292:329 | -0.8 deg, 68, 62.2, 53.8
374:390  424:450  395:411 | -3.7 deg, 36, 47.2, 42.2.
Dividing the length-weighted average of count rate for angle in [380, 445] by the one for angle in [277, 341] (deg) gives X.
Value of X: 0.71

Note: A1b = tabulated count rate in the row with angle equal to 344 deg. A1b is 52.66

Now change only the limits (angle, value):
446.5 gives 40.36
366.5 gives 28.28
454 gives 41.61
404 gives 46.33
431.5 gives 43.19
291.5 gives 62.66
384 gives 39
